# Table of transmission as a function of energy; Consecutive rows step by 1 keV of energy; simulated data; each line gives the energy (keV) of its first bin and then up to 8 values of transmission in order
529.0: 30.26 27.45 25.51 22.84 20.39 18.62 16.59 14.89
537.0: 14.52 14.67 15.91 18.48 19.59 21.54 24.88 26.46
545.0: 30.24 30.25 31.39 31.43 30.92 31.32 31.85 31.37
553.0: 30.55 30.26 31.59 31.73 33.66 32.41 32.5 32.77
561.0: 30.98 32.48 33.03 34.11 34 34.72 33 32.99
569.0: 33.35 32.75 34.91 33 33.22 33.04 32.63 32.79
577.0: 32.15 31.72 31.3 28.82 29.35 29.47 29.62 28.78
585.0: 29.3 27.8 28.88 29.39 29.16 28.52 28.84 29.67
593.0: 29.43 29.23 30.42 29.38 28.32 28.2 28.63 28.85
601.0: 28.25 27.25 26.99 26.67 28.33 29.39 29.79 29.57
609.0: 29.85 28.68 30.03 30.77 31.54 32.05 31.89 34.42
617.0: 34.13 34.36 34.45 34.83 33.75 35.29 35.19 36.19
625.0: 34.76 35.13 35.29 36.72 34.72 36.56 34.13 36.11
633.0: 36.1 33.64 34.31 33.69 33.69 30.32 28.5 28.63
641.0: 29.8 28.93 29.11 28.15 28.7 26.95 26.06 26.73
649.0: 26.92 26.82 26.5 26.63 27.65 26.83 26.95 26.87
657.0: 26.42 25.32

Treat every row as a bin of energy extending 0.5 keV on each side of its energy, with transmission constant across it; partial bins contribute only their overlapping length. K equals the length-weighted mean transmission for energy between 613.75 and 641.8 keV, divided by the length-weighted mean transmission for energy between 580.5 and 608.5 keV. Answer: 1.17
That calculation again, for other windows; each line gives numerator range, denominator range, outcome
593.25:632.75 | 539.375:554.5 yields 1.14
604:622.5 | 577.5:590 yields 1.08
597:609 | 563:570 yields 0.85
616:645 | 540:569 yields 1.09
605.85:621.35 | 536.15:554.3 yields 1.24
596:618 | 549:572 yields 0.92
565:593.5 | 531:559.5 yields 1.21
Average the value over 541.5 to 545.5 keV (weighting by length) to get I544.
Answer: 25.8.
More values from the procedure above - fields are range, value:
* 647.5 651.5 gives 26.7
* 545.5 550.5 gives 31.1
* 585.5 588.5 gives 28.7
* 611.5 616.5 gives 32.1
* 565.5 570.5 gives 33.4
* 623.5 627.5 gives 35.3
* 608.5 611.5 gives 29.5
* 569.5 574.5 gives 33.4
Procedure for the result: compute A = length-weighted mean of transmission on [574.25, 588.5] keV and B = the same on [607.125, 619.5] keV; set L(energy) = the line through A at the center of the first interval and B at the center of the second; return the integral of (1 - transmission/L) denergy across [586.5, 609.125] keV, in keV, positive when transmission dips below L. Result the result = 1.6 keV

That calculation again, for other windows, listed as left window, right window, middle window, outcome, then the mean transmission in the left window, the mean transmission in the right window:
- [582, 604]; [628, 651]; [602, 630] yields -2.4 keV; 28.8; 30.9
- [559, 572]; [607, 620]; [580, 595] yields 1.6 keV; 33.2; 31.9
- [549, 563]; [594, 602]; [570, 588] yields -0.5 keV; 31.8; 28.8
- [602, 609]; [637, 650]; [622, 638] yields -3.7 keV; 28.5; 28.4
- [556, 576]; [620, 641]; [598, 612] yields 2.1 keV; 33.1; 34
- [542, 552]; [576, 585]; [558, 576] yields -1.9 keV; 29.5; 30.3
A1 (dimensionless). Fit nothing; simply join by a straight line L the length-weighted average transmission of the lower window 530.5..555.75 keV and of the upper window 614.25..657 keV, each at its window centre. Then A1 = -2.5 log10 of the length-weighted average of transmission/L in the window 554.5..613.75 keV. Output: -0.11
